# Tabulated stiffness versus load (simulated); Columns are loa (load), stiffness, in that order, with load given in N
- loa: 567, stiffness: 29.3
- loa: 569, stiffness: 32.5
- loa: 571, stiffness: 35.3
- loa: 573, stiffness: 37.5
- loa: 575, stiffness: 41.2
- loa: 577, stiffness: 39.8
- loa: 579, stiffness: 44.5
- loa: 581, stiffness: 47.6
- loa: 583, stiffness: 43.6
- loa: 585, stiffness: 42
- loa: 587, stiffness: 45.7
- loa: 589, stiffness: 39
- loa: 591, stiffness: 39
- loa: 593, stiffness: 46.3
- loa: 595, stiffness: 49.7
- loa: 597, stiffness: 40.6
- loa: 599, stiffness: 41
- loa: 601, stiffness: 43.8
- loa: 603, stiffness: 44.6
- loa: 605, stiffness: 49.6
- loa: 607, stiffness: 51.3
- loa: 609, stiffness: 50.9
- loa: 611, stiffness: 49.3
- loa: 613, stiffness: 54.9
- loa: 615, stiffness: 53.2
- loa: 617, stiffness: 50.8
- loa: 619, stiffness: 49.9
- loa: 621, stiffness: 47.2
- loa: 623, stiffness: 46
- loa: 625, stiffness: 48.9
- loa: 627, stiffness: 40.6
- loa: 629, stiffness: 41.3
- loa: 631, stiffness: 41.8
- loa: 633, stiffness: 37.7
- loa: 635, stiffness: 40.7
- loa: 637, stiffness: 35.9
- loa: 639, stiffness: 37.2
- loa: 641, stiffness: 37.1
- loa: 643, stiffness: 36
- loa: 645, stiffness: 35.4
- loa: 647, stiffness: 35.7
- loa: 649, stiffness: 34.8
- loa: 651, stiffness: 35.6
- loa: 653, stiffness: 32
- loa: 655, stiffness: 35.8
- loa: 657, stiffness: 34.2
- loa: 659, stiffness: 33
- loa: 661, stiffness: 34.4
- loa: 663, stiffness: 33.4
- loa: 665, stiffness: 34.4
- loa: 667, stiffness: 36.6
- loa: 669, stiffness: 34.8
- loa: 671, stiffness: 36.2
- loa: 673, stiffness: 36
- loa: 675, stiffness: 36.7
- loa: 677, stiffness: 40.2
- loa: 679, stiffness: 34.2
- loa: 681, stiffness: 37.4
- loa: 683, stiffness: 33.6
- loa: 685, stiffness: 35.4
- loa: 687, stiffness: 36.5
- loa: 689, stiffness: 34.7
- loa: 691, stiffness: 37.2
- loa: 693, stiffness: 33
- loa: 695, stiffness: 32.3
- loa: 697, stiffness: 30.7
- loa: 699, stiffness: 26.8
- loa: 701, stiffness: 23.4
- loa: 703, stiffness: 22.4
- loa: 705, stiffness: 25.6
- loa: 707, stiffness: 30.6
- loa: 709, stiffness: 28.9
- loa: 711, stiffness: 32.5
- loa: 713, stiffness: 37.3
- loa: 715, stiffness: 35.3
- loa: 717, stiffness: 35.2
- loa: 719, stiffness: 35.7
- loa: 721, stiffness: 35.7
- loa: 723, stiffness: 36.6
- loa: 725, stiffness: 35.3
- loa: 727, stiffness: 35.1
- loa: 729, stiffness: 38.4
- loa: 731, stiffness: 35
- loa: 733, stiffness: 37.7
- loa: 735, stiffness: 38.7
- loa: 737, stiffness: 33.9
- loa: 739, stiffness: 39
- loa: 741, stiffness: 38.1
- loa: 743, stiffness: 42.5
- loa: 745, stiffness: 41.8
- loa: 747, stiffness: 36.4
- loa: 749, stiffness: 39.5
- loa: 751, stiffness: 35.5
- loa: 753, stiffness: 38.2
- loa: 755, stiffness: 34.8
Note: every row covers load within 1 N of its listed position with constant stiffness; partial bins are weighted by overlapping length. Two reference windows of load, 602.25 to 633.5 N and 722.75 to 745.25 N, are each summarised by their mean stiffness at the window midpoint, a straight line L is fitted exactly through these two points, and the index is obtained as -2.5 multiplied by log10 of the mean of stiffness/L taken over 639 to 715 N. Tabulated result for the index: 0.25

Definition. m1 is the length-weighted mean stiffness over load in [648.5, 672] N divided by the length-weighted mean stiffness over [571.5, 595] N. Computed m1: 0.8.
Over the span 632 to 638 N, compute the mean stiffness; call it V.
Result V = 38.1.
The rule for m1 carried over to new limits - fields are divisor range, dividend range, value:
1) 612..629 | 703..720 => 0.66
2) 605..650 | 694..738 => 0.75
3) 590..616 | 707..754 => 0.77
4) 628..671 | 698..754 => 0.96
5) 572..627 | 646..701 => 0.75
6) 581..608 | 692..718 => 0.68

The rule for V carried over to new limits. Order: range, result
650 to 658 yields 34.4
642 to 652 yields 35.5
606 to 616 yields 51.9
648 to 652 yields 35.2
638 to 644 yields 36.8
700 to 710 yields 26.2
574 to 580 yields 41.8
